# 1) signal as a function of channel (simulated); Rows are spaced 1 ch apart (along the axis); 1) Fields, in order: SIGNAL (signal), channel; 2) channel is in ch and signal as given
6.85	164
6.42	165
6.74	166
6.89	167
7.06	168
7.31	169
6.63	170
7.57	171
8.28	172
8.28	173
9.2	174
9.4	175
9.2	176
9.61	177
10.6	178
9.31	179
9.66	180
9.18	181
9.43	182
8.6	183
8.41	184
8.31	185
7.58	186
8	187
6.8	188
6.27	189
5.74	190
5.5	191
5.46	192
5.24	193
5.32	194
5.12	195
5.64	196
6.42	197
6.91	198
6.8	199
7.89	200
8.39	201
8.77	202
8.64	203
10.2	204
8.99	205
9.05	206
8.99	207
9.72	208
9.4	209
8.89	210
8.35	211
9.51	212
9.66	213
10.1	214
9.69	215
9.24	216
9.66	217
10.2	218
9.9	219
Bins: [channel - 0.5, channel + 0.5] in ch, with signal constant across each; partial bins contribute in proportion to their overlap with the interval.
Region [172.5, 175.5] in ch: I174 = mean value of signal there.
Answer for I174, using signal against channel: 8.96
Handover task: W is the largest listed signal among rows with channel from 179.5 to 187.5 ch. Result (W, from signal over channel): 9.66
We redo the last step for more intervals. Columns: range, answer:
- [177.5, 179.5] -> 10.6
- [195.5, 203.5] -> 8.77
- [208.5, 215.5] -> 10.1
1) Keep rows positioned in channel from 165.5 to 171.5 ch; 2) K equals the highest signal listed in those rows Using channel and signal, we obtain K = 7.57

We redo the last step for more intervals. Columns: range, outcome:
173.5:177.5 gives 9.61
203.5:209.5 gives 10.2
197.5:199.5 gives 6.91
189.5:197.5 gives 6.42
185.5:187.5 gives 8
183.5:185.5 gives 8.41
